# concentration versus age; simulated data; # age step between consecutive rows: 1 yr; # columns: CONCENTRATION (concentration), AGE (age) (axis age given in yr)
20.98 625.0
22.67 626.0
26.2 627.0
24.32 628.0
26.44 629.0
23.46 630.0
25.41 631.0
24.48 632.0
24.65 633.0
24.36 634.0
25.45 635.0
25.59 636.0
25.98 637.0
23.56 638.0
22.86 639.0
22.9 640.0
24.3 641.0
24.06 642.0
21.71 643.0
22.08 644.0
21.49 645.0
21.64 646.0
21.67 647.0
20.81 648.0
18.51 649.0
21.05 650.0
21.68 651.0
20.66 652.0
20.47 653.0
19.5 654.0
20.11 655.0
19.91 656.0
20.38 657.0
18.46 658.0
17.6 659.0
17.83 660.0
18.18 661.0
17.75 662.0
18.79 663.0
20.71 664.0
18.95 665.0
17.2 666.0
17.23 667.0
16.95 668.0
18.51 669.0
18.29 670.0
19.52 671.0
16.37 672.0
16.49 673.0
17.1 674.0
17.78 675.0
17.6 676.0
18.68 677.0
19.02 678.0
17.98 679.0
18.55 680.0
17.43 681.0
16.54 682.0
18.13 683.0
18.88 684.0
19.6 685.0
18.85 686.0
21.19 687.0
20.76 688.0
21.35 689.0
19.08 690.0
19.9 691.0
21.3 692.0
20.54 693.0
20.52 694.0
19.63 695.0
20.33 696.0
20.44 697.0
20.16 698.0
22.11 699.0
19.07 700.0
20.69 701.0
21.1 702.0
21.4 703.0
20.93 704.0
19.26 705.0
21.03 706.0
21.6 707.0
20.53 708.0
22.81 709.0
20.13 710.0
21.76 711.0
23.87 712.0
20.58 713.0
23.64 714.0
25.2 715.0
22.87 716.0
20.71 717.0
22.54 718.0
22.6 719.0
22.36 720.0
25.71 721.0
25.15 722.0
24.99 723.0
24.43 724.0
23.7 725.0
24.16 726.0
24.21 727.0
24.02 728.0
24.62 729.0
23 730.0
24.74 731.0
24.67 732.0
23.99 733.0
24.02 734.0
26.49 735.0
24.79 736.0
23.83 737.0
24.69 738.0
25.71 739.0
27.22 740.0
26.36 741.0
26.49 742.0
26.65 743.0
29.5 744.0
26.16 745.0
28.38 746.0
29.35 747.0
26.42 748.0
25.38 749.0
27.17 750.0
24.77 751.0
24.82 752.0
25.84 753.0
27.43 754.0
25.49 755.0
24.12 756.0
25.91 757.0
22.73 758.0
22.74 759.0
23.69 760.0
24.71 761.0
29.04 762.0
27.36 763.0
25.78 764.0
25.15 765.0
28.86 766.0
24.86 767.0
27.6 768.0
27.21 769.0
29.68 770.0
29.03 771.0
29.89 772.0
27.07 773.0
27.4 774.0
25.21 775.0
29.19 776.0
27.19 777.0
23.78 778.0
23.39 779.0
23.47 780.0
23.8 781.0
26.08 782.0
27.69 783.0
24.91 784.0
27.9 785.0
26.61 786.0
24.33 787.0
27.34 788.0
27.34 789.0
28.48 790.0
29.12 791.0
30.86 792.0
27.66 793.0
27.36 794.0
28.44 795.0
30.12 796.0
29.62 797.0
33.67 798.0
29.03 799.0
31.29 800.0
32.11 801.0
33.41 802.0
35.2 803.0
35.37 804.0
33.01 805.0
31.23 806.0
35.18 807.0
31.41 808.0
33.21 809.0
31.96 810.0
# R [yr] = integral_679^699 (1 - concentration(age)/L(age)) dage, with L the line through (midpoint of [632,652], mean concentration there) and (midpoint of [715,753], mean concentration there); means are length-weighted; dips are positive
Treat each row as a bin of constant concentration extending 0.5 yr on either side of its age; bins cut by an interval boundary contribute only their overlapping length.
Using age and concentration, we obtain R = 3.6 yr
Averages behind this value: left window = 22.8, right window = 25.1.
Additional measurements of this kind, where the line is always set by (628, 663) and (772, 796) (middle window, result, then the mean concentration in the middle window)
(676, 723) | 6.0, 20.8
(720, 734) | 0.3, 24.3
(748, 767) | 0.2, 25.6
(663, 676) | 2.7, 17.9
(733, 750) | -0.6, 26.3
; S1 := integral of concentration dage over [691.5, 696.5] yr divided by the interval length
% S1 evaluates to 20.5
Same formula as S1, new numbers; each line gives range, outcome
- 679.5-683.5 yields 17.7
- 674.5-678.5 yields 18.3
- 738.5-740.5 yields 26.5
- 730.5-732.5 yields 24.7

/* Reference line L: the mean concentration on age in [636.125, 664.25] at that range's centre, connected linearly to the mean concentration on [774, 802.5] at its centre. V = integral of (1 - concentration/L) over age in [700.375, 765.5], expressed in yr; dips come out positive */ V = 2.0 yr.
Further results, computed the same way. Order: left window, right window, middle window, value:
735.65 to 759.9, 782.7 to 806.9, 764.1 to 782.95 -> 0.9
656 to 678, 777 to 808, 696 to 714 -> 0.3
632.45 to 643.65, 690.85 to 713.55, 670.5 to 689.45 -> 3.0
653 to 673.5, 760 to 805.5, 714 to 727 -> -0.4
